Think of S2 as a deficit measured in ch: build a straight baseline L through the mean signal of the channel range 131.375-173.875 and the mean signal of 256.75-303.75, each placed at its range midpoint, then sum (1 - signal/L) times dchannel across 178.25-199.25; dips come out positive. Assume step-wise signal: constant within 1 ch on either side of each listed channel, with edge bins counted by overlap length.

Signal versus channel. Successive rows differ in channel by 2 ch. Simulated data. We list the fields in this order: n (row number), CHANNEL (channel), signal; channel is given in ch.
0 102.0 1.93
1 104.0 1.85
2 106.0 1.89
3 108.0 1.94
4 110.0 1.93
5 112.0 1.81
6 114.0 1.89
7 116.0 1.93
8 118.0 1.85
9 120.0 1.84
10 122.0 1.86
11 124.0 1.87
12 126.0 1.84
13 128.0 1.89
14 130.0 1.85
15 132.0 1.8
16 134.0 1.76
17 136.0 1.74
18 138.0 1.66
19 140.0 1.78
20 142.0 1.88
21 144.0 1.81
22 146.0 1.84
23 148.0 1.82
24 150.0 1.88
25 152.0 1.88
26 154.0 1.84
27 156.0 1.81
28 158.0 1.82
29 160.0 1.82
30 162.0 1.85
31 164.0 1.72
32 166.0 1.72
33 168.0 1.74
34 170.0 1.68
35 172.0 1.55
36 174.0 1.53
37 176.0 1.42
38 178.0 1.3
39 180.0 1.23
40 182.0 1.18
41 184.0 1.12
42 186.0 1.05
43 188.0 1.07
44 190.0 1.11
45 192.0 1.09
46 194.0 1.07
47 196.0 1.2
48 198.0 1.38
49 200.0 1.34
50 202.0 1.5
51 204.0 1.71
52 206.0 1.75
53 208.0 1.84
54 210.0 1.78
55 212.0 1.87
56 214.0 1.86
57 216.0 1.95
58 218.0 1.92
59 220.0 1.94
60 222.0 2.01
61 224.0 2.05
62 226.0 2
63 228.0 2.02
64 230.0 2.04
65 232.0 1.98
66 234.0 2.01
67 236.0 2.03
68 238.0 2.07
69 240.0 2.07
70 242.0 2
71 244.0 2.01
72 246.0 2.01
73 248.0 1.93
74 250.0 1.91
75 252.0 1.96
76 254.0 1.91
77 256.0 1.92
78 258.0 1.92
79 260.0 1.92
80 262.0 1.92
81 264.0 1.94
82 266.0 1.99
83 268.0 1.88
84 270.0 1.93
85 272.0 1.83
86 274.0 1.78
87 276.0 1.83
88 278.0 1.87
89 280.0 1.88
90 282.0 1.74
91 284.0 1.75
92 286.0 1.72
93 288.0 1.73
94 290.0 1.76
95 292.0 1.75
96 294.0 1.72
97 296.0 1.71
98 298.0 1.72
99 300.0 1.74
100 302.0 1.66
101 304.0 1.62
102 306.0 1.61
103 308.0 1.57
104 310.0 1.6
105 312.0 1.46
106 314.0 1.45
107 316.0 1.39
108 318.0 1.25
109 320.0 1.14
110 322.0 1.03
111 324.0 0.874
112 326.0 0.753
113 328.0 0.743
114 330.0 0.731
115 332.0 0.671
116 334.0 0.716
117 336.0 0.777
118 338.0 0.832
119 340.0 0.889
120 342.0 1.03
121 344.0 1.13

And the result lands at 7.38 ch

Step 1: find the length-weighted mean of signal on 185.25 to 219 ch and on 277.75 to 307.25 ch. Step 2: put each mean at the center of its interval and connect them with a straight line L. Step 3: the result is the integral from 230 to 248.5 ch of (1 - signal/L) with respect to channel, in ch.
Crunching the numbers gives -4.9 ch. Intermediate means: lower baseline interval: 1.5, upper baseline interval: 1.73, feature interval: 2.02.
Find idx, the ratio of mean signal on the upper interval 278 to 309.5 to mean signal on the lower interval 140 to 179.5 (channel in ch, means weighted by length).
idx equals 0.99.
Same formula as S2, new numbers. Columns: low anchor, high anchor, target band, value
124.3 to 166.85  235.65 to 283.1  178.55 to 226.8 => 8.6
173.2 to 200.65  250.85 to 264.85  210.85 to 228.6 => -4.7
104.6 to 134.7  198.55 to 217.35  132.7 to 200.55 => 9.2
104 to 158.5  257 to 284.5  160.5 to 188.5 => 6.0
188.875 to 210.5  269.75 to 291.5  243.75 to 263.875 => -3.2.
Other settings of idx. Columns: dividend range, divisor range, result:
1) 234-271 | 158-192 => 1.36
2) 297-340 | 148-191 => 0.78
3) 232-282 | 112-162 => 1.06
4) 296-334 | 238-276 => 0.66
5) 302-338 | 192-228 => 0.67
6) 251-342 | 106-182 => 0.86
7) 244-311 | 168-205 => 1.37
